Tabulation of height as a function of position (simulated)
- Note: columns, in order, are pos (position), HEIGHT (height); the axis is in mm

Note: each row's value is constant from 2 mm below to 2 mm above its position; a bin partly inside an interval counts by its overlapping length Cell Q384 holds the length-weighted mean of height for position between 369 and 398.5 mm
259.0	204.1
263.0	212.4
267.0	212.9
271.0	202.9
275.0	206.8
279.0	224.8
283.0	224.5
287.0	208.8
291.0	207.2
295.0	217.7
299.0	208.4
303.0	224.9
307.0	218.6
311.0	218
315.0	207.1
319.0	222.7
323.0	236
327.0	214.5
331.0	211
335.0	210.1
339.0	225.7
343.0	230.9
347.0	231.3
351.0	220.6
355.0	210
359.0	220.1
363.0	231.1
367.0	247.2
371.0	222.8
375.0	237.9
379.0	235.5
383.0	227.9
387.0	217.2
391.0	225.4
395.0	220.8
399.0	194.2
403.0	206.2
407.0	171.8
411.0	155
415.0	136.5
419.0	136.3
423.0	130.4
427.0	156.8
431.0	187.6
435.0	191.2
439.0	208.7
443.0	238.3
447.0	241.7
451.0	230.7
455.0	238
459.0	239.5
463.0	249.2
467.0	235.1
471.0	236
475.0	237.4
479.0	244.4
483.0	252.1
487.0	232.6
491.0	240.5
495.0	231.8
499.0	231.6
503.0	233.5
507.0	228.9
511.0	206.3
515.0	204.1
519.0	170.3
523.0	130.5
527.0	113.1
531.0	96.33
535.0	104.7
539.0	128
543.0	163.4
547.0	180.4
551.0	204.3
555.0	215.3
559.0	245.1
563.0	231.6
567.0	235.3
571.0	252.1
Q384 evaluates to 225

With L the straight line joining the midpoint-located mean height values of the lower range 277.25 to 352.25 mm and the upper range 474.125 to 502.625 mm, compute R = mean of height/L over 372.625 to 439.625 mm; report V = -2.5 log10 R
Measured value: 0.20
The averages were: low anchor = 219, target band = 190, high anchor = 238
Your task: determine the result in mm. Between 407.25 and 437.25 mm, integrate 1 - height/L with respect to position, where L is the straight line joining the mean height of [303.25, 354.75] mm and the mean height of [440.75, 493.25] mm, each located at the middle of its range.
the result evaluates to 9.7 mm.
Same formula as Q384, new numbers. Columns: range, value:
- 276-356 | 219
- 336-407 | 222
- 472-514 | 233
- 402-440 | 166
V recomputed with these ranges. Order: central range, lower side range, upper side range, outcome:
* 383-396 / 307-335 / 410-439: -0.232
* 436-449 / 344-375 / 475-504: 0.036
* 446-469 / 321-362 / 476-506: -0.022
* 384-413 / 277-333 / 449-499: 0.149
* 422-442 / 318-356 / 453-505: 0.278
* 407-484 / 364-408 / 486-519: 0.078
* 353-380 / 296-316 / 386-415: -0.138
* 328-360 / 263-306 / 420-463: -0.043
